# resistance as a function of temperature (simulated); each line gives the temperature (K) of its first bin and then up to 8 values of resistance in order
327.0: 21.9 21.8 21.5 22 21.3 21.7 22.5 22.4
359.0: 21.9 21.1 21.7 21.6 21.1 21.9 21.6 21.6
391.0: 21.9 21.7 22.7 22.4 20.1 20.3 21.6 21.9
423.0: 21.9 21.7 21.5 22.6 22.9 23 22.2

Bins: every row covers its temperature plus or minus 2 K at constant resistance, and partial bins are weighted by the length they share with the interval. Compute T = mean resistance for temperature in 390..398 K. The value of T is 21.9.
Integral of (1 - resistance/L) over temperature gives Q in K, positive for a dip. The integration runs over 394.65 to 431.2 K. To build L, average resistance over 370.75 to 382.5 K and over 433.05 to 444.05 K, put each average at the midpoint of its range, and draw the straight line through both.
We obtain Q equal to 1.2 K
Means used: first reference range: 21.5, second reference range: 22.8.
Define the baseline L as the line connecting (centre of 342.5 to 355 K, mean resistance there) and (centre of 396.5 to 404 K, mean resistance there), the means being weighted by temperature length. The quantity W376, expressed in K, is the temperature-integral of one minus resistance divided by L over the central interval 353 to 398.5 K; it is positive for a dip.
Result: 1.1 K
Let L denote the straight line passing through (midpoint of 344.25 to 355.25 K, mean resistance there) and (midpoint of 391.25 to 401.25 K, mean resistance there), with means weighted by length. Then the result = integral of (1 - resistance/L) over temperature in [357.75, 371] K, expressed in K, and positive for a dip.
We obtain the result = 0.3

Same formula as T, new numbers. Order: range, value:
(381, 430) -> 21.6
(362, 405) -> 21.8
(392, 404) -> 22.2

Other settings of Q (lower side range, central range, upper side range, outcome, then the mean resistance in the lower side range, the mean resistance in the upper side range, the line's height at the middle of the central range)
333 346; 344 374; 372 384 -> -0.3 K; 21.6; 21.5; 21.6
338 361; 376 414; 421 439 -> 0.8 K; 22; 22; 22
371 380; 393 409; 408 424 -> -0.3 K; 21.5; 21.3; 21.4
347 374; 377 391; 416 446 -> 0.1 K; 21.8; 22.2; 21.9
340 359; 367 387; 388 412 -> 0.2 K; 22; 21.6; 21.8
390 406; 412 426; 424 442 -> 0.3 K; 22.1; 22.2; 22.1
